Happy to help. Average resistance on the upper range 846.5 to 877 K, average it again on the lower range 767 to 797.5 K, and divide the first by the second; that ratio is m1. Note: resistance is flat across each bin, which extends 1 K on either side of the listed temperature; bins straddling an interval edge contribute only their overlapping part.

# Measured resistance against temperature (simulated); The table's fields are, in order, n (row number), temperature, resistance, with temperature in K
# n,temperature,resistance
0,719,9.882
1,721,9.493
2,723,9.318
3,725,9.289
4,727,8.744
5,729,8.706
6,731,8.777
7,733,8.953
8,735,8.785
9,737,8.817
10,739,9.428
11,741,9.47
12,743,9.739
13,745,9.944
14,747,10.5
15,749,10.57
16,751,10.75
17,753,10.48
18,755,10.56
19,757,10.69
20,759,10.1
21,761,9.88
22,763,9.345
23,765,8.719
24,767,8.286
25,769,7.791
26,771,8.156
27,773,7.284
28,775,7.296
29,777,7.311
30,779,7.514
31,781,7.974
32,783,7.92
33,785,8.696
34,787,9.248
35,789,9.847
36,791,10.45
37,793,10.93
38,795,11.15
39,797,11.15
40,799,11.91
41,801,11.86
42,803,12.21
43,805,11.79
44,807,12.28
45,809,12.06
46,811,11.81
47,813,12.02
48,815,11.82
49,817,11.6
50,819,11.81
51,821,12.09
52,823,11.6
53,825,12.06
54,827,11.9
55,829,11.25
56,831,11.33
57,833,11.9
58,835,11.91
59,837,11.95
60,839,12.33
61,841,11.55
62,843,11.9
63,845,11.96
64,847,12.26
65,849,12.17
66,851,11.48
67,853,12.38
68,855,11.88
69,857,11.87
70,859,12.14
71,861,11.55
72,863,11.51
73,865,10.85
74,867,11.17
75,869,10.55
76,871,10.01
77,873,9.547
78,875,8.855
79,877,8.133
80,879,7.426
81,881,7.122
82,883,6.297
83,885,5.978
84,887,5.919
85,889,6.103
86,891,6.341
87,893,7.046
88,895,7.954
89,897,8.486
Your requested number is 1.26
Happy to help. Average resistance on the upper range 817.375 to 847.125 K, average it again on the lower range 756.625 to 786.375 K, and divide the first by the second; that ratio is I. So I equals 1.40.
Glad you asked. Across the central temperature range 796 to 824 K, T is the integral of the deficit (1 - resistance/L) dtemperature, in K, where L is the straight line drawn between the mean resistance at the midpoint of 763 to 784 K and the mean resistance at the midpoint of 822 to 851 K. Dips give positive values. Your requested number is -4.7 K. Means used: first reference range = 7.9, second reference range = 11.8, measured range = 11.9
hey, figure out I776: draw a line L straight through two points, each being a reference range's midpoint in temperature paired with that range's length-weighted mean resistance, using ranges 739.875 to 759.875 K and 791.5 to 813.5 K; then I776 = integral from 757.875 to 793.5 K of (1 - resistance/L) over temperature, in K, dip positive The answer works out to 7.4 K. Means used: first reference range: 10.3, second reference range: 11.7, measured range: 8.68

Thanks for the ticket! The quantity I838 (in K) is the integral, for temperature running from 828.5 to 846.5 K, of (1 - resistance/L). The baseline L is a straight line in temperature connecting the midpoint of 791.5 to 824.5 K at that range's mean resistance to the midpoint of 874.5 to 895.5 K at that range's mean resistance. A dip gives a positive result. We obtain -3.50 K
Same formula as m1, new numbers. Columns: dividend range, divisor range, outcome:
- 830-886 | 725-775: 1.14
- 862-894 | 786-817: 0.73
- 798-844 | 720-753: 1.25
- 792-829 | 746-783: 1.30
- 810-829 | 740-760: 1.15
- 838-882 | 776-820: 1.02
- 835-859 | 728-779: 1.30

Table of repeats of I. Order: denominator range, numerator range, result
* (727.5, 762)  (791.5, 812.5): 1.20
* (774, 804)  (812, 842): 1.22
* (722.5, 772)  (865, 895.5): 0.85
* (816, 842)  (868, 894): 0.65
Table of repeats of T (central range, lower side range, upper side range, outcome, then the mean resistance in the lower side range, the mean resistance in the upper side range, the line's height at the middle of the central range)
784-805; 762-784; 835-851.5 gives -3.6 K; 7.96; 12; 9.19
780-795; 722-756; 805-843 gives 2.0 K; 9.58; 11.8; 10.9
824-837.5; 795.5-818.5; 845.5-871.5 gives 0.0 K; 11.8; 11.6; 11.7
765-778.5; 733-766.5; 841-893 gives 2.8 K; 9.81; 9.8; 9.81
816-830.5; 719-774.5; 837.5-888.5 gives -2.6 K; 9.35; 10.2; 9.94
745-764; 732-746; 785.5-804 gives -1.1 K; 9.31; 10.9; 9.75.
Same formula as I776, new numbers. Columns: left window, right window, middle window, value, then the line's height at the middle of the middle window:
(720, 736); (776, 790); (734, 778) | -2.9 K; 8.68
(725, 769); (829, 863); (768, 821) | 2.6 K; 10.7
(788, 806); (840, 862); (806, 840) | -0.9 K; 11.6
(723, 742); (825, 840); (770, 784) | 3.6 K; 10.3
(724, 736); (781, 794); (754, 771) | -0.3 K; 9.17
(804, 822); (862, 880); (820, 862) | -3.9 K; 10.9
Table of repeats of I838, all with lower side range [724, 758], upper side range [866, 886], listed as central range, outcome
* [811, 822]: -3.5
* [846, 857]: -4.2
